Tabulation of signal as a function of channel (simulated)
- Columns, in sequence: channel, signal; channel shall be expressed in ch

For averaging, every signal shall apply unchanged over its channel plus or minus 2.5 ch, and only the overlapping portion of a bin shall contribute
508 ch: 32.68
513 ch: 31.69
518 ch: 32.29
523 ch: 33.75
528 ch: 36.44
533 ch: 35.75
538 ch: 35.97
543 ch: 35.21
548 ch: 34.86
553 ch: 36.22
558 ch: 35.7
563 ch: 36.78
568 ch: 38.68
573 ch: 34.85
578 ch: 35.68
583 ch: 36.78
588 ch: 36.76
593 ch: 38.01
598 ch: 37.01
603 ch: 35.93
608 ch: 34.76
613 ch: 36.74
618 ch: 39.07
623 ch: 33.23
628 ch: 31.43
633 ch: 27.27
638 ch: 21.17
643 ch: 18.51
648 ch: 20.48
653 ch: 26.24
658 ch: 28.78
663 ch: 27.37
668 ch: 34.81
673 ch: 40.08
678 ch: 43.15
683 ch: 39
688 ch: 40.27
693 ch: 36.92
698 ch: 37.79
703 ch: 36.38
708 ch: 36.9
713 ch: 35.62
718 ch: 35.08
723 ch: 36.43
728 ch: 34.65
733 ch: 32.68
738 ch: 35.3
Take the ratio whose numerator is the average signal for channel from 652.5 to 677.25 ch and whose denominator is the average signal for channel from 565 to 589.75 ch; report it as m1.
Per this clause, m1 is 0.89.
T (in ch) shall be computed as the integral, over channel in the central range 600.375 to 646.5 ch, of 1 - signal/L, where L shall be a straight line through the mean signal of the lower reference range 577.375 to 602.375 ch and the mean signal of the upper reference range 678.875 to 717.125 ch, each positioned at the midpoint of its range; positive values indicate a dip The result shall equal 8.0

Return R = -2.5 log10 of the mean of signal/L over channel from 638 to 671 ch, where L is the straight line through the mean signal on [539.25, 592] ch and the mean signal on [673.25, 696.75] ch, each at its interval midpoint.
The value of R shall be 0.44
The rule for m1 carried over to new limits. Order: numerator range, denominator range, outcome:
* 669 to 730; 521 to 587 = 1.05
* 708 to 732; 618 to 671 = 1.28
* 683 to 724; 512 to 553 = 1.07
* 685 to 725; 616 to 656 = 1.37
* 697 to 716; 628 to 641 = 1.44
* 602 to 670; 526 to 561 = 0.83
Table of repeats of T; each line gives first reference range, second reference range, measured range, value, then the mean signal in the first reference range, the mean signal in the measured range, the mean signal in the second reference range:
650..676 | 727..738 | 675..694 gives -4.6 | 31.5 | 40.1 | 33.9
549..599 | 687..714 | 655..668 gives 2.7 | 36.6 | 29.3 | 37.2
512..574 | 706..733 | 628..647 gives 6.5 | 35.3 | 23.4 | 35.4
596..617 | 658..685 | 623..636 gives 2.3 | 36.3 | 29.8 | 36.1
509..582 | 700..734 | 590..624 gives -1.1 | 35.3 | 36.5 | 35.5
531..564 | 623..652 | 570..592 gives -3.2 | 35.7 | 36.2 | 24.7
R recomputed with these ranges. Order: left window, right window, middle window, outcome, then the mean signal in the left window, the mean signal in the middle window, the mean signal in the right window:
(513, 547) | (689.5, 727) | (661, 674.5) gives 0.07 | 34.7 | 33.9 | 36.5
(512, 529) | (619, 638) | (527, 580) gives -0.11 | 33.5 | 36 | 30.1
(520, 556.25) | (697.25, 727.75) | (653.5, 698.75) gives 0.00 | 35.4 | 36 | 36.2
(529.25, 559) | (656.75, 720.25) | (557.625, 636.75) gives 0.02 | 35.6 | 35.3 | 36.5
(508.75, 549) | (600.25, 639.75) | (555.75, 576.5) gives -0.09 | 34.4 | 36.5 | 32.7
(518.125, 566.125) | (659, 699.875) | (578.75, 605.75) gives -0.02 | 35.5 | 36.8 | 37.1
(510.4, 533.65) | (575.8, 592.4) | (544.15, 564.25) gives -0.02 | 33.8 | 35.8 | 36.6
